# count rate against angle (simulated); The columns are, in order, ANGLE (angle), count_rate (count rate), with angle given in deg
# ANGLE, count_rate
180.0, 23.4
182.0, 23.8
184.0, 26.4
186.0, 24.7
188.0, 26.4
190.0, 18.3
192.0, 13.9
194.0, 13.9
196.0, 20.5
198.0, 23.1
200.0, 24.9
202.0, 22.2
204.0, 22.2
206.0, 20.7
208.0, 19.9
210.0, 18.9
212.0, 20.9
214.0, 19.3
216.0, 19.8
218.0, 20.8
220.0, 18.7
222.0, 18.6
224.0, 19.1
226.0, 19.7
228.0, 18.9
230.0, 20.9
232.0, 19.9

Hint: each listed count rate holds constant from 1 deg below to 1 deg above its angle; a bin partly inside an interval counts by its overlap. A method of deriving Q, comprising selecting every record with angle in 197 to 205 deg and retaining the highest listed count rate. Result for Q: 24.9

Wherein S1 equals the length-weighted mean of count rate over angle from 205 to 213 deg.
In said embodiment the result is 20.1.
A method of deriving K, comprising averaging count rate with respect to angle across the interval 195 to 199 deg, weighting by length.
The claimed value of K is 21.8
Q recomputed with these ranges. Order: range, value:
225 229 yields 19.7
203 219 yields 22.2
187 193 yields 26.4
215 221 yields 20.8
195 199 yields 23.1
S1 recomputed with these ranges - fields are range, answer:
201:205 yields 22.2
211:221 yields 19.9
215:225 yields 19.4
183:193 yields 21.9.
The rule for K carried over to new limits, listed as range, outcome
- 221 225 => 18.9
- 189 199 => 17.9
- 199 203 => 23.5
